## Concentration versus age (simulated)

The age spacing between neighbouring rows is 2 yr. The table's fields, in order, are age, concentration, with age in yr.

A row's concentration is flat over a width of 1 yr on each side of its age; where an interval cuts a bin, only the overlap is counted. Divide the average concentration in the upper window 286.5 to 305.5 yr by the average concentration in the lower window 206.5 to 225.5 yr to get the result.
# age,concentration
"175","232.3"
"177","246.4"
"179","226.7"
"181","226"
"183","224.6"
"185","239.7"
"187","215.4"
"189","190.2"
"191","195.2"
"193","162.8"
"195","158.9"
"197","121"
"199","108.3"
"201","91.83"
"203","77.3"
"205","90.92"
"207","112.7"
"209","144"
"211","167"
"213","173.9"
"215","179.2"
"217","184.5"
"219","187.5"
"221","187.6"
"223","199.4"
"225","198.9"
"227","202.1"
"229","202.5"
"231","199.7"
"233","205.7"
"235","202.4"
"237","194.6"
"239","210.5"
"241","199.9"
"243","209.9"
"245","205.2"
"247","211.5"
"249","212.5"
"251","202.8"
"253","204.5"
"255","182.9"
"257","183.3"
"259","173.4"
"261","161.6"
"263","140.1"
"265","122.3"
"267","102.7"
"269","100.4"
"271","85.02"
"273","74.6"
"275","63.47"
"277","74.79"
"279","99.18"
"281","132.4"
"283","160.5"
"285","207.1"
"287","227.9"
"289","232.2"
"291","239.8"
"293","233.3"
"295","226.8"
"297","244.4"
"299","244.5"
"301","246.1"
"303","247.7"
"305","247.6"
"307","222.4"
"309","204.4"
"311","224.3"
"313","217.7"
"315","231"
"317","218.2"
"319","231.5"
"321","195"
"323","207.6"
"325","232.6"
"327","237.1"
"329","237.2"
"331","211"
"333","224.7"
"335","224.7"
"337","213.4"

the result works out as 1.37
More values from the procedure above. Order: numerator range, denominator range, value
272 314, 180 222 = 1.18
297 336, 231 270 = 1.26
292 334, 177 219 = 1.36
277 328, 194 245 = 1.26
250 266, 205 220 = 1.08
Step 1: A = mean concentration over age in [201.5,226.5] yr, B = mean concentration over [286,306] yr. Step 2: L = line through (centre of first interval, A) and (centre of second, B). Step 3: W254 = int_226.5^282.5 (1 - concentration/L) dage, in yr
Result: 8.79 yr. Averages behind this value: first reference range 158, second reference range 239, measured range 162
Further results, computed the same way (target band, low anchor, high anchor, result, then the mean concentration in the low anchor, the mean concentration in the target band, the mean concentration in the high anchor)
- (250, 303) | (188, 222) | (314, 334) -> 6.8 yr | 149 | 169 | 223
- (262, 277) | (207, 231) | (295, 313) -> 8.2 yr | 182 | 96.8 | 234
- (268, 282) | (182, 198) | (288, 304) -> 8.5 yr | 188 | 90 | 239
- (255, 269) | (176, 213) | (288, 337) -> 3.8 yr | 167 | 146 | 228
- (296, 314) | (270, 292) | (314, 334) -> -4.4 yr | 145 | 233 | 223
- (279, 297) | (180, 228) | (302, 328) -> 0.7 yr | 168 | 204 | 224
